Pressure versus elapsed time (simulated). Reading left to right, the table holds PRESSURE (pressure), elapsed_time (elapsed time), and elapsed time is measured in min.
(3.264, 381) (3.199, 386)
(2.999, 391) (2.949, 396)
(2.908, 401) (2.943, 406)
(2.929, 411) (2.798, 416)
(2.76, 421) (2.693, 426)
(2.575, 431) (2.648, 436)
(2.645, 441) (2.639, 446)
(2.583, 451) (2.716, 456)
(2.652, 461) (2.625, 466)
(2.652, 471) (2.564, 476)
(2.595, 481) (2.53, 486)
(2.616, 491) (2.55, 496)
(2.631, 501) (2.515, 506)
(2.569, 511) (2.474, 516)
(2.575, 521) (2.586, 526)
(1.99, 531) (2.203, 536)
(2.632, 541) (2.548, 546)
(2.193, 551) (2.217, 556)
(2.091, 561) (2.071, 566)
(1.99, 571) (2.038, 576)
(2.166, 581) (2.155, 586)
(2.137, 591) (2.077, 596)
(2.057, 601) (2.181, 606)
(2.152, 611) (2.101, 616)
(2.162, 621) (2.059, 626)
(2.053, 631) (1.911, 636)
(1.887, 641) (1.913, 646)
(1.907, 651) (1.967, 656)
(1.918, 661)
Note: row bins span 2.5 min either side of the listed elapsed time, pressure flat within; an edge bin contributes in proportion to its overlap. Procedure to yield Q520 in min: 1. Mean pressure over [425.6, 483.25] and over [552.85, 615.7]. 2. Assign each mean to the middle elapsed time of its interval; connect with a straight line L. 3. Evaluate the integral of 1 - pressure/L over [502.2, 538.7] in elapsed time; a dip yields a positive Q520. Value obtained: -0.9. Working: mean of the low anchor 2.63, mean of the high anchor 2.11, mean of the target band 2.42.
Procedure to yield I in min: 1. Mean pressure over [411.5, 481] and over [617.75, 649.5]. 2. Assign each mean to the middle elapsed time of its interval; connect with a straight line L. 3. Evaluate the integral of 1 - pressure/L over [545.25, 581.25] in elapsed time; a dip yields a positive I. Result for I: 1.6 min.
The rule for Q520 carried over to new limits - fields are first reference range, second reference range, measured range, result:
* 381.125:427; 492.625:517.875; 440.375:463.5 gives 0.89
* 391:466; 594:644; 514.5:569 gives 0.54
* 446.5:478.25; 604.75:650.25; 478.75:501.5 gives -0.43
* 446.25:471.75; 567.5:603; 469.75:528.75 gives -2.43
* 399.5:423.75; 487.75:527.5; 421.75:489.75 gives 2.43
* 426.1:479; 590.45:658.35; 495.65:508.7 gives -0.56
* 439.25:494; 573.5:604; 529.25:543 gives 0.28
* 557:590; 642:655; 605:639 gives -1.78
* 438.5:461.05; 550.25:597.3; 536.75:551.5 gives -1.47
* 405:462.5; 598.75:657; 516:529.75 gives -0.62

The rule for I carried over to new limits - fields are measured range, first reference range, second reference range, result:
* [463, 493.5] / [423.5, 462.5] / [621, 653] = -0.92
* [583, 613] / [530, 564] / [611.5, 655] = -0.15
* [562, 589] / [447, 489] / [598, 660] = 1.66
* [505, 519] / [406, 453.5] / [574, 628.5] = -0.55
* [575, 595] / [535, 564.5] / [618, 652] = 0.47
